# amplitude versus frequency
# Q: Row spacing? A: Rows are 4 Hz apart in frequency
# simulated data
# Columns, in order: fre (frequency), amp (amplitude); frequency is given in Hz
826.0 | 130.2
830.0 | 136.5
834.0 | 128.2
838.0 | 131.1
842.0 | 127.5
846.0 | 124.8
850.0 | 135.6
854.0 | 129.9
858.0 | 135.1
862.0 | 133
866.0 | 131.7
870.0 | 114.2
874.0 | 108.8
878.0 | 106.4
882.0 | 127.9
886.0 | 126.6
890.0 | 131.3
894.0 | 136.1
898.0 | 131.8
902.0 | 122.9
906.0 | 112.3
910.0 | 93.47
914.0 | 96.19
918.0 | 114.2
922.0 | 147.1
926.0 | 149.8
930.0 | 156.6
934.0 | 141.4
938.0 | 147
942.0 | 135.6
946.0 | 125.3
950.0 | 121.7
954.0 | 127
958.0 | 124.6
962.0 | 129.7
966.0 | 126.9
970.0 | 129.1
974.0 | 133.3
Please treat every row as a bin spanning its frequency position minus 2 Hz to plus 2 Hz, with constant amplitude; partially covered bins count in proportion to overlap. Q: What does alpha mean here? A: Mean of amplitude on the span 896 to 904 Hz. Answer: 127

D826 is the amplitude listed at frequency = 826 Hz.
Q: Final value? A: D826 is 130.2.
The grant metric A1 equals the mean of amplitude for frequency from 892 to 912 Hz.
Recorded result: 119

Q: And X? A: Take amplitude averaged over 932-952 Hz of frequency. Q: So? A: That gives 134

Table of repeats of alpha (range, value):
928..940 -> 148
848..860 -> 134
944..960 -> 125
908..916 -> 94.8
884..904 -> 130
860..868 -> 132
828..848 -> 130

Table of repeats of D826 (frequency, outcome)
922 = 147.1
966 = 126.9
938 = 147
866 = 131.7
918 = 114.2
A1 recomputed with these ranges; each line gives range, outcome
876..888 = 120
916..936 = 142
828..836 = 132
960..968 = 128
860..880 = 119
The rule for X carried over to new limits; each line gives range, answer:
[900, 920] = 108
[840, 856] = 129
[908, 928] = 120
